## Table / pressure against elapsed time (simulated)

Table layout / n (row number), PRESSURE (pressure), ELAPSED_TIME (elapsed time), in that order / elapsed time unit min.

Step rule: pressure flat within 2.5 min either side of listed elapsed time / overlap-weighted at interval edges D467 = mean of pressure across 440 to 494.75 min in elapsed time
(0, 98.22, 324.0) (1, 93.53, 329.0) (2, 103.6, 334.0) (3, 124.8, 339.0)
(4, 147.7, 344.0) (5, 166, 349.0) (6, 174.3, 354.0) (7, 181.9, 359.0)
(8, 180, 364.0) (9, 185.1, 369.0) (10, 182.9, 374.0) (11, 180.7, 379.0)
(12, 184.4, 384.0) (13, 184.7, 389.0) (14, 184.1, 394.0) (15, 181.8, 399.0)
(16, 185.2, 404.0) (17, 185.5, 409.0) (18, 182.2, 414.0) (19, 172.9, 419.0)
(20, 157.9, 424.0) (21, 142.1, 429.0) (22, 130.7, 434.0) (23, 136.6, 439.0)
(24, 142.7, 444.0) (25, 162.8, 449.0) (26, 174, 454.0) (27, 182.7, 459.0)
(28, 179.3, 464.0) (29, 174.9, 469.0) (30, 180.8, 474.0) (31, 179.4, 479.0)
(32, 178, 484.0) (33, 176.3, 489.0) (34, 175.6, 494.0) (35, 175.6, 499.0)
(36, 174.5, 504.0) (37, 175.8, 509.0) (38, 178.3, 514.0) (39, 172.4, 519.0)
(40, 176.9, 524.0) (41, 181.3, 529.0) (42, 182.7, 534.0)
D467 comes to 172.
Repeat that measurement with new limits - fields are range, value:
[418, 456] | 151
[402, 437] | 165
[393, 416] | 184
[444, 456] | 163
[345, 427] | 179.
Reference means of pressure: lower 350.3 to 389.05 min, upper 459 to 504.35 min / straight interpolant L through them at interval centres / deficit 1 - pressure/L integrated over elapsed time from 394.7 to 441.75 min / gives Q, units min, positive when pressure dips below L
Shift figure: 3.95 min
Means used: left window 181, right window 178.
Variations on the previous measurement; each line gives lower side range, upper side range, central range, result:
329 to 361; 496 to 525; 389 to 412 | -4.31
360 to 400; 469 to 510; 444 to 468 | 0.99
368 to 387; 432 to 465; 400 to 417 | -1.15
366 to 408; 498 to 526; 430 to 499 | 4.46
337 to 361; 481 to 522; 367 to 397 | -3.84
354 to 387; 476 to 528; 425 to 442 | 3.87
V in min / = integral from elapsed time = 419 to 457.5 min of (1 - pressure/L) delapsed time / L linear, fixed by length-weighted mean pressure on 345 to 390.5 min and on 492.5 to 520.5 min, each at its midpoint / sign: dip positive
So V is 5.5 min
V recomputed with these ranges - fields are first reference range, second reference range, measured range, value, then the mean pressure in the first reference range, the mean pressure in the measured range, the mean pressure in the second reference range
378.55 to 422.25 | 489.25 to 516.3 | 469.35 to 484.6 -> -0.12 min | 182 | 179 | 176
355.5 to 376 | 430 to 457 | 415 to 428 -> -0.47 min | 182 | 165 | 150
